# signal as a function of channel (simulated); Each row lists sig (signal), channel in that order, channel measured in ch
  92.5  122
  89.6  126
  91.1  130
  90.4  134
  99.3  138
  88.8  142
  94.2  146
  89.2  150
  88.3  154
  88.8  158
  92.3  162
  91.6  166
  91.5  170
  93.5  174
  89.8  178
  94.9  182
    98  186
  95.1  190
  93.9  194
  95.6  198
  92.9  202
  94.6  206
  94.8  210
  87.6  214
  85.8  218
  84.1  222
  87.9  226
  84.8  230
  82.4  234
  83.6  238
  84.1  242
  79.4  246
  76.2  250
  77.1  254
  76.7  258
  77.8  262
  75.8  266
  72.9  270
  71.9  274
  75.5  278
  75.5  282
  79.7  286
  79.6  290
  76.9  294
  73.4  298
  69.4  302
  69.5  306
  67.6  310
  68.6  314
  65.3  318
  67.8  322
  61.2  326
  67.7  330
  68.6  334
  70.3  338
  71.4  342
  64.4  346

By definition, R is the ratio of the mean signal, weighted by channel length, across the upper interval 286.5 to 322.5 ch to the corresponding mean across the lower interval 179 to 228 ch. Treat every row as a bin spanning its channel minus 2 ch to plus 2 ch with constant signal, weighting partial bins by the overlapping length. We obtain 0.78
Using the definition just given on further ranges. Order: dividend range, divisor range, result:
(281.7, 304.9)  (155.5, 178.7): 0.83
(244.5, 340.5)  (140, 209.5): 0.78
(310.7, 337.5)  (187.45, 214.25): 0.71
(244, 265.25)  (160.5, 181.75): 0.84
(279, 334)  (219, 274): 0.89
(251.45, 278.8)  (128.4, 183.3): 0.82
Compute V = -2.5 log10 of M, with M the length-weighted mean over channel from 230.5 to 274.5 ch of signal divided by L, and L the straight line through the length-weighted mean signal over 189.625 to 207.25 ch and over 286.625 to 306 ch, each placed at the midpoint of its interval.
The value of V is 0.07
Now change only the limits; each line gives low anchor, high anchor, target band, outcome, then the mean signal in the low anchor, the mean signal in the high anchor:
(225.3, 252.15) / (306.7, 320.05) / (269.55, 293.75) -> -0.035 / 82.3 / 67.4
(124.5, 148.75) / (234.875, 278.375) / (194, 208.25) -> -0.121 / 92.2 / 77.6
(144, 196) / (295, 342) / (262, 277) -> 0.031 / 92.4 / 68.5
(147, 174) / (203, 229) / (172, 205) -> -0.051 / 90.7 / 89.1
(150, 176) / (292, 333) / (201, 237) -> -0.069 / 90.9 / 68.7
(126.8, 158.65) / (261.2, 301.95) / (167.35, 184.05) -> -0.059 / 91.3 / 75.5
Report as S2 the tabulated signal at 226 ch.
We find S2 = 87.9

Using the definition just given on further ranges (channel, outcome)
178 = 89.8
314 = 68.6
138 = 99.3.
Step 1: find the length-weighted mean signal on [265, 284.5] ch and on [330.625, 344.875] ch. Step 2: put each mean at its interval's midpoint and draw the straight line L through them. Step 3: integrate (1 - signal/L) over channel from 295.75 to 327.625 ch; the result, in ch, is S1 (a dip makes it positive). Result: 1.58 ch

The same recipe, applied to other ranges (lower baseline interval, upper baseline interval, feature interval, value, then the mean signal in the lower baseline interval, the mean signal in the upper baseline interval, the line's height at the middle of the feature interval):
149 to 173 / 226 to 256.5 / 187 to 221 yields -2.7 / 90.5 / 81.5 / 85.6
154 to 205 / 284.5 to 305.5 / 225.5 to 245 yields 0.1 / 93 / 75.3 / 84.4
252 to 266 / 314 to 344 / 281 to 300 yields -1.1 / 77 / 67.5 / 72.7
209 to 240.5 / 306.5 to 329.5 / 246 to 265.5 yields 0.6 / 86.1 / 66.4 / 79.5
